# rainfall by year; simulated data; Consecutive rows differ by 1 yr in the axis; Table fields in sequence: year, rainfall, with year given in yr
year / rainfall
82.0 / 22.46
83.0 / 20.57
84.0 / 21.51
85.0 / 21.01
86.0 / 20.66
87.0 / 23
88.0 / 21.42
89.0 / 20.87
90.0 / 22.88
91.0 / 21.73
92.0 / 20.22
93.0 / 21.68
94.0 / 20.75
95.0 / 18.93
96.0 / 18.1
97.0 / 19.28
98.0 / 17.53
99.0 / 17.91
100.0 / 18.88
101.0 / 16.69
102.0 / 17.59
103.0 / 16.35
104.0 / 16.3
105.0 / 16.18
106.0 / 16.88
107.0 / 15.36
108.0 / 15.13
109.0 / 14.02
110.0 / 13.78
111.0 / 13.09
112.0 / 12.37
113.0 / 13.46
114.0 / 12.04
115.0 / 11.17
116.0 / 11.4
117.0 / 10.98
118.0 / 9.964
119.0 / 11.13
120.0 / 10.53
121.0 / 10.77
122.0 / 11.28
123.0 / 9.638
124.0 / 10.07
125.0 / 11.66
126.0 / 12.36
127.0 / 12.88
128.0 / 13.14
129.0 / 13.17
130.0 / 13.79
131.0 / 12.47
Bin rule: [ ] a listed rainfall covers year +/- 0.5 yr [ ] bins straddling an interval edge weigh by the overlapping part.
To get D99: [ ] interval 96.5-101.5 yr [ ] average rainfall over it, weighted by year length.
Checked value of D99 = 18.1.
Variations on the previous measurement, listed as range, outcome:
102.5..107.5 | 16.2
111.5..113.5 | 12.9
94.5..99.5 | 18.4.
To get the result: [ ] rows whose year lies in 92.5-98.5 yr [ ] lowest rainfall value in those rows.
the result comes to 17.53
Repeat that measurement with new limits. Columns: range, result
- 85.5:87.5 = 20.66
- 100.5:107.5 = 15.36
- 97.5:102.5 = 16.69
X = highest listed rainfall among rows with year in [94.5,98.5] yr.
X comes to 19.28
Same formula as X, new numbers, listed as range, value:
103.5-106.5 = 16.88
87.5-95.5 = 22.88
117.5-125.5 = 11.66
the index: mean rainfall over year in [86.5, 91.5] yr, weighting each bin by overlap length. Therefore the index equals 22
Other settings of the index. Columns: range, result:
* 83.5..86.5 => 21.1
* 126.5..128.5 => 13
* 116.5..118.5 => 10.5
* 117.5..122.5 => 10.7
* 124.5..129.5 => 12.6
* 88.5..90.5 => 21.9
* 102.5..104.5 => 16.3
